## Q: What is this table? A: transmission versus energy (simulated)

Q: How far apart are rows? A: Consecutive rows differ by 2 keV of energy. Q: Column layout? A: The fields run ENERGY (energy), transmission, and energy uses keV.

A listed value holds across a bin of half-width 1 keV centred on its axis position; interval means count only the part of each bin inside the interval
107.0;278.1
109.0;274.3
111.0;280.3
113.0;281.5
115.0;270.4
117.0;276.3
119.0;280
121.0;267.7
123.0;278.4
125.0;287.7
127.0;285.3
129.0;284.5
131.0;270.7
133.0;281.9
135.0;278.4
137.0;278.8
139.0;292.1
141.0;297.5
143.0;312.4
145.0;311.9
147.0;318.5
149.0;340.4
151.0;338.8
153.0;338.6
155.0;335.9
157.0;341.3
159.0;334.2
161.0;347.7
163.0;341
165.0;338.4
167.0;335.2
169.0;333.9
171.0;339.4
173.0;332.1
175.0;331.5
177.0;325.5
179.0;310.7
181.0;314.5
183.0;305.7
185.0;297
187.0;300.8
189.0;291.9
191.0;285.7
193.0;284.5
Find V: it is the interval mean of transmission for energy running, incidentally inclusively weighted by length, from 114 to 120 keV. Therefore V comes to 276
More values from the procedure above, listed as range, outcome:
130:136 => 277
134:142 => 287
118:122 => 274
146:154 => 334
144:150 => 324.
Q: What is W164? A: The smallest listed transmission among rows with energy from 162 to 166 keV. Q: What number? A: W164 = 338.4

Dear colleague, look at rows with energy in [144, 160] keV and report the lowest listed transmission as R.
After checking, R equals 311.9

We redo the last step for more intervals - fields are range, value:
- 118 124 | 267.7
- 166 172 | 333.9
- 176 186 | 297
